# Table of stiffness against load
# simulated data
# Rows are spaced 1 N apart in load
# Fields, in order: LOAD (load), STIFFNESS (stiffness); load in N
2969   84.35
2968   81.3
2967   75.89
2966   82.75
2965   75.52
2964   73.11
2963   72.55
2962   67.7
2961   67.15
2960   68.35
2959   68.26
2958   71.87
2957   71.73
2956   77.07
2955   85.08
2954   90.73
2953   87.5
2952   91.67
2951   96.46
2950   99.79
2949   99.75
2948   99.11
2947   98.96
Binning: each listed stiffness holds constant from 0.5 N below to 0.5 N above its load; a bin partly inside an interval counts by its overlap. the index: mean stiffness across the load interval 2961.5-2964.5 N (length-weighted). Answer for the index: 71.1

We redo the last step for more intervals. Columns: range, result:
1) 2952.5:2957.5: 82.4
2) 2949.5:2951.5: 98.1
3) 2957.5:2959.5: 70.1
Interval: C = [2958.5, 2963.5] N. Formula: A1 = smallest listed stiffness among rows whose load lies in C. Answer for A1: 67.15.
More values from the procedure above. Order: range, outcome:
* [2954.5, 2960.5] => 68.26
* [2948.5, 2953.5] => 87.5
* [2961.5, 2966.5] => 67.7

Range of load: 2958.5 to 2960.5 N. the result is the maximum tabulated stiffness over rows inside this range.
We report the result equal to 68.35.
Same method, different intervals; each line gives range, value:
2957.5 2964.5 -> 73.11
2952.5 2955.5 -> 90.73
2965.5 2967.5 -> 82.75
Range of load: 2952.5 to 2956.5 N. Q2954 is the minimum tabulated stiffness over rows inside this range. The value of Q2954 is 77.07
